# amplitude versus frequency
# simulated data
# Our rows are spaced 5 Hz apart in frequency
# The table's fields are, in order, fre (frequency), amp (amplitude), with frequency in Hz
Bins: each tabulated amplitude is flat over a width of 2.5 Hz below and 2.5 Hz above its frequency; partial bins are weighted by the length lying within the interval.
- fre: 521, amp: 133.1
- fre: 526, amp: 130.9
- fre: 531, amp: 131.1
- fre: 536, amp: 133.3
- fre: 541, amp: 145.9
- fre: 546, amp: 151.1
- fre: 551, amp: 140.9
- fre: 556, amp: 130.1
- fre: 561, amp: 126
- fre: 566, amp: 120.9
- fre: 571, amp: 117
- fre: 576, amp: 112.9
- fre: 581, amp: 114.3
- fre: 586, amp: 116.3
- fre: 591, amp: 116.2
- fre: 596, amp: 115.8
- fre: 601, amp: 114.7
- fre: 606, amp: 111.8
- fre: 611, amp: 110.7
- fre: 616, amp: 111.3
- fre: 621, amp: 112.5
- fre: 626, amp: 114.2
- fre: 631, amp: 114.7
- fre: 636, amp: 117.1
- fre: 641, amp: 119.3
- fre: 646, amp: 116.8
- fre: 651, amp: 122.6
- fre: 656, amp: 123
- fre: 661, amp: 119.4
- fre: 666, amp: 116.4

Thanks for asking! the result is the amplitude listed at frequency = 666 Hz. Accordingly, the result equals 116.4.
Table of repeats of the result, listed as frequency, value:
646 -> 116.8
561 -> 126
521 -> 133.1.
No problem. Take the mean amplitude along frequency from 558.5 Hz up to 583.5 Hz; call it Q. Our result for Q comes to 118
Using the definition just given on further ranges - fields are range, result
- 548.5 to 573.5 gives 127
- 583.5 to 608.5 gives 115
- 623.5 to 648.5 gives 116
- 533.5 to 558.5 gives 140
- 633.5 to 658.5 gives 120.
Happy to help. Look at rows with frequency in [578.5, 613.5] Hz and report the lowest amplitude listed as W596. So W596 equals 110.7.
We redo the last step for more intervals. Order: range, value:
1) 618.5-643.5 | 112.5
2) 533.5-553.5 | 133.3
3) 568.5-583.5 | 112.9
